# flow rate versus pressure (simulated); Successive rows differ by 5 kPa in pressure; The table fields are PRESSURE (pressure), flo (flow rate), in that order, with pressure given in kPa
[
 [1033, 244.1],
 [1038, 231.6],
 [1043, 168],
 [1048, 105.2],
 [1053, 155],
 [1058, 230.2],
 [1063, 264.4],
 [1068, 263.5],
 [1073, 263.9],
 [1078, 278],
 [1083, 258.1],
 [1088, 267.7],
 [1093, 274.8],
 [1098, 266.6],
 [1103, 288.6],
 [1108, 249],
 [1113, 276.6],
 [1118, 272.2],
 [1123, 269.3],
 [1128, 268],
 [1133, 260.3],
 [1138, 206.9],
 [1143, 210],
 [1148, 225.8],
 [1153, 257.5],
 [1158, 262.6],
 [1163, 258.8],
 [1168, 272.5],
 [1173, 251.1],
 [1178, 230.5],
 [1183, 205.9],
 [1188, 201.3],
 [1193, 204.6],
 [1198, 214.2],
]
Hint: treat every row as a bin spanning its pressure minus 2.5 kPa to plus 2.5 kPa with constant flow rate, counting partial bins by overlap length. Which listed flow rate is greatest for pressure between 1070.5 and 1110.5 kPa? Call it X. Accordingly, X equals 288.6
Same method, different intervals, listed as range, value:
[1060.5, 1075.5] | 264.4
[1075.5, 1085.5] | 278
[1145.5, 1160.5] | 262.6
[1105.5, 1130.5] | 276.6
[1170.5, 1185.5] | 251.1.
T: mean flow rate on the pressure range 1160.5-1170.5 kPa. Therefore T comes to 266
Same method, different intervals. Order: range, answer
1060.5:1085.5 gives 266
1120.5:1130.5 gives 269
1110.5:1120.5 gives 274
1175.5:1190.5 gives 213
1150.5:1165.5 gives 260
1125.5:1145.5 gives 236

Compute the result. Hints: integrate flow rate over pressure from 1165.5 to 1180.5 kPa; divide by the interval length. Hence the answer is 251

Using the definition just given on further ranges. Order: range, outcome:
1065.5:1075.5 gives 264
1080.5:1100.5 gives 267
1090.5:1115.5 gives 271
